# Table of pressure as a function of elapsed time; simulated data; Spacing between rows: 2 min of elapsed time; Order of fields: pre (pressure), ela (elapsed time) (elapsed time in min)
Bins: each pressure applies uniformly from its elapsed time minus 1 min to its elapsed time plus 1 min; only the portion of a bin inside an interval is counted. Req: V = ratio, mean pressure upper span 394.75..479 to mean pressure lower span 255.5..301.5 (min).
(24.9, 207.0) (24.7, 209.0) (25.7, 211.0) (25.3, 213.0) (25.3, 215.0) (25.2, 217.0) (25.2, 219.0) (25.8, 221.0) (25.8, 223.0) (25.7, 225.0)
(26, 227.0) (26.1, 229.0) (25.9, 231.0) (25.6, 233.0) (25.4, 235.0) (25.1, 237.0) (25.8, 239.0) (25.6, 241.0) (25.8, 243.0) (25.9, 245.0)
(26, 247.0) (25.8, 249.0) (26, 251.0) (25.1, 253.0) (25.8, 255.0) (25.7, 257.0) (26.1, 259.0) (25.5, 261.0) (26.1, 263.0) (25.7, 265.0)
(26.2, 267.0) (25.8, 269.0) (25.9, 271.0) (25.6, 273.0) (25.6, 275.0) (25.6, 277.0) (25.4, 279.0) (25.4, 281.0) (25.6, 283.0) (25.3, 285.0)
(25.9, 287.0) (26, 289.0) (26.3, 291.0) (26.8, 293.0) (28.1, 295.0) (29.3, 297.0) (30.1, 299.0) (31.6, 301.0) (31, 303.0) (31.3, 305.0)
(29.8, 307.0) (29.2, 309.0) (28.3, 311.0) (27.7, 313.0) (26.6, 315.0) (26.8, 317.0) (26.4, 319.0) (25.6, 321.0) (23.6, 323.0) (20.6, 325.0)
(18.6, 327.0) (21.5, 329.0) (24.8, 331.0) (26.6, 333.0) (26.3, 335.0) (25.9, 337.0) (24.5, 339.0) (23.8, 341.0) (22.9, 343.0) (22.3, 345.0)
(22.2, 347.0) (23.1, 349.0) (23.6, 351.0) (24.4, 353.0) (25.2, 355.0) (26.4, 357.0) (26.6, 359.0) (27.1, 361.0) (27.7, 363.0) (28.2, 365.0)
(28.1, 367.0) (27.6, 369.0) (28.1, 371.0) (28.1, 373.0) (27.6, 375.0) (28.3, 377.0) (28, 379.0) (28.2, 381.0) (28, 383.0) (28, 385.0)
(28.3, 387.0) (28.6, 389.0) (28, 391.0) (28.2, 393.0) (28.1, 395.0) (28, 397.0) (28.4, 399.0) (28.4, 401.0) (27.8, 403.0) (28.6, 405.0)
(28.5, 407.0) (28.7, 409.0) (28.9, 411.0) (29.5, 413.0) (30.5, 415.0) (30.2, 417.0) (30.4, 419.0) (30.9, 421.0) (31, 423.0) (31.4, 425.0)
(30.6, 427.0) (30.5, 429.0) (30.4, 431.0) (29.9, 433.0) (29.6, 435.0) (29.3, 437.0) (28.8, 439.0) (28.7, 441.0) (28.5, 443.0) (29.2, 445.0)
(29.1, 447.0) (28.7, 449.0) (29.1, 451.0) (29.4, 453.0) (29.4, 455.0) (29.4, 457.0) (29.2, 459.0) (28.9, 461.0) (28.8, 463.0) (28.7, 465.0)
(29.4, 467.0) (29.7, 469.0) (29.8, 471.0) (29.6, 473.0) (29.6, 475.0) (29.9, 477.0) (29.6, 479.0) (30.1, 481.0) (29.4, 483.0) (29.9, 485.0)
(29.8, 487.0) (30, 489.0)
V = 1.1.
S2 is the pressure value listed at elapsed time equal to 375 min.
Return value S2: 27.6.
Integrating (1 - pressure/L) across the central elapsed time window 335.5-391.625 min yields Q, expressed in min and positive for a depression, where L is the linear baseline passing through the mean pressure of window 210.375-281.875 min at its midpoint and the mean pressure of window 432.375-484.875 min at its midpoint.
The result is 2.69 min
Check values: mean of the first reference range 25.7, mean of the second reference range 29.3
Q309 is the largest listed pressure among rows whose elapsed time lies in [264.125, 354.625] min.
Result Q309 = 31.6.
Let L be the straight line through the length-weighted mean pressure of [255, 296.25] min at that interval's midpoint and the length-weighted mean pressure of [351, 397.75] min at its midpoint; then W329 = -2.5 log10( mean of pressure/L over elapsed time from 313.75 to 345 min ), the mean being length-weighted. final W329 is 0.11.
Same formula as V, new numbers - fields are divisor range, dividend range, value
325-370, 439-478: 1.18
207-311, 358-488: 1.10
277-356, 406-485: 1.14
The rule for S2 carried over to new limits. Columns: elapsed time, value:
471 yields 29.8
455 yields 29.4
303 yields 31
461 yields 28.9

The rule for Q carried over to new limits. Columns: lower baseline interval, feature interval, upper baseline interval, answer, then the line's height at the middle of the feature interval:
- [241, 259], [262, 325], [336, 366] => -3.8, 25.4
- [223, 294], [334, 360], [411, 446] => 3.3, 27.9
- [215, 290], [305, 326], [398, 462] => 0.2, 27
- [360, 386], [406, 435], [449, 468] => -1.5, 28.6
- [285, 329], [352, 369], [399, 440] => 0.9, 28.2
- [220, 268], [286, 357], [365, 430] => 3.6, 27.3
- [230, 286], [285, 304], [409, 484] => -1.2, 26.4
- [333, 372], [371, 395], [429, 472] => -1.3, 26.7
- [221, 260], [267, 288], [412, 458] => 0.7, 26.5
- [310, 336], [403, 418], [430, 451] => -0.6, 28.1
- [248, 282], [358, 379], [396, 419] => 0.2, 28.1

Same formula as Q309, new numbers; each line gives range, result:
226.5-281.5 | 26.2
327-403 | 28.6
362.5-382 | 28.3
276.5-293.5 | 26.8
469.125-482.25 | 30.1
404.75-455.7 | 31.4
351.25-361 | 27.1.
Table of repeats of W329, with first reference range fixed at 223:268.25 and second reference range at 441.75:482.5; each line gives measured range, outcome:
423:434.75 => -0.07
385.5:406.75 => 0.00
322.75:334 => 0.20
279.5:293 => 0.03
